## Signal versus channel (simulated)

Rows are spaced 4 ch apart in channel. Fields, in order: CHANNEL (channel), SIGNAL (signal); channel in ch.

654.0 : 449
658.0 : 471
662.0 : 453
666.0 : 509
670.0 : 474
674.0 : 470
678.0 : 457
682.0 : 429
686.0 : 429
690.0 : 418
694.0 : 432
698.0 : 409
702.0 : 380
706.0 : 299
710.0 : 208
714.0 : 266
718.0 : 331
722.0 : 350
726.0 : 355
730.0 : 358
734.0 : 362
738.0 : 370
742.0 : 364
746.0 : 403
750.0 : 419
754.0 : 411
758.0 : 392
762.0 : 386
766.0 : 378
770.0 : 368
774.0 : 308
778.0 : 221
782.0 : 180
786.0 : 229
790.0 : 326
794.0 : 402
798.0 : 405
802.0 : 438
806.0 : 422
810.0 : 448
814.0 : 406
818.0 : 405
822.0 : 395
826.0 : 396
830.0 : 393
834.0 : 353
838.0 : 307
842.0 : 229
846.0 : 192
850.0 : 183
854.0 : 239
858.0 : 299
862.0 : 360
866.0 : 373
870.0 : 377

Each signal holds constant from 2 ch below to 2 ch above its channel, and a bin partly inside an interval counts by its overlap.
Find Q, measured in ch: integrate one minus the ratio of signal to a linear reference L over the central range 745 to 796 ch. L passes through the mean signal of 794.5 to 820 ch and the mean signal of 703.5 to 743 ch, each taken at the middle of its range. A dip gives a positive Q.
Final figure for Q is 5.0 ch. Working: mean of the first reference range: 326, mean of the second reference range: 420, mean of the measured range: 339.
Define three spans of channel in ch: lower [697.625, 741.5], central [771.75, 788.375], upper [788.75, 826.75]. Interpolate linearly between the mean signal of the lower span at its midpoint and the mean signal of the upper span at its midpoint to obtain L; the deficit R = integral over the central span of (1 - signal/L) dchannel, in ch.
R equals 6.3 ch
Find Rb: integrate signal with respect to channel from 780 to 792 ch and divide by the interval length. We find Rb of 245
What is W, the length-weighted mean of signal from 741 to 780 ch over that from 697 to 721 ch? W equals 1.2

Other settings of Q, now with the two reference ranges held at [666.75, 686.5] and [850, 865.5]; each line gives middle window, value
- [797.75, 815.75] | -4.7 ch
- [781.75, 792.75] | 2.8 ch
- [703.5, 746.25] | 8.4 ch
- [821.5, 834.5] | -2.8 ch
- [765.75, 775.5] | 0.6 ch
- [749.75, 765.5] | -0.6 ch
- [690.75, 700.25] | 0.5 ch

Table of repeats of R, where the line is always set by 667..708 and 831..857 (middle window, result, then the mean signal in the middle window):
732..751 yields -0.9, 382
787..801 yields -2.8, 371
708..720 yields 3.8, 268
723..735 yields 0.7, 357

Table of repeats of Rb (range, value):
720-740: 359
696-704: 394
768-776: 338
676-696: 433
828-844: 320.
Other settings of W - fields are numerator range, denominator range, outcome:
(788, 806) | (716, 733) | 1.13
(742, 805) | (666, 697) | 0.79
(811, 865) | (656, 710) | 0.76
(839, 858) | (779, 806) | 0.68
